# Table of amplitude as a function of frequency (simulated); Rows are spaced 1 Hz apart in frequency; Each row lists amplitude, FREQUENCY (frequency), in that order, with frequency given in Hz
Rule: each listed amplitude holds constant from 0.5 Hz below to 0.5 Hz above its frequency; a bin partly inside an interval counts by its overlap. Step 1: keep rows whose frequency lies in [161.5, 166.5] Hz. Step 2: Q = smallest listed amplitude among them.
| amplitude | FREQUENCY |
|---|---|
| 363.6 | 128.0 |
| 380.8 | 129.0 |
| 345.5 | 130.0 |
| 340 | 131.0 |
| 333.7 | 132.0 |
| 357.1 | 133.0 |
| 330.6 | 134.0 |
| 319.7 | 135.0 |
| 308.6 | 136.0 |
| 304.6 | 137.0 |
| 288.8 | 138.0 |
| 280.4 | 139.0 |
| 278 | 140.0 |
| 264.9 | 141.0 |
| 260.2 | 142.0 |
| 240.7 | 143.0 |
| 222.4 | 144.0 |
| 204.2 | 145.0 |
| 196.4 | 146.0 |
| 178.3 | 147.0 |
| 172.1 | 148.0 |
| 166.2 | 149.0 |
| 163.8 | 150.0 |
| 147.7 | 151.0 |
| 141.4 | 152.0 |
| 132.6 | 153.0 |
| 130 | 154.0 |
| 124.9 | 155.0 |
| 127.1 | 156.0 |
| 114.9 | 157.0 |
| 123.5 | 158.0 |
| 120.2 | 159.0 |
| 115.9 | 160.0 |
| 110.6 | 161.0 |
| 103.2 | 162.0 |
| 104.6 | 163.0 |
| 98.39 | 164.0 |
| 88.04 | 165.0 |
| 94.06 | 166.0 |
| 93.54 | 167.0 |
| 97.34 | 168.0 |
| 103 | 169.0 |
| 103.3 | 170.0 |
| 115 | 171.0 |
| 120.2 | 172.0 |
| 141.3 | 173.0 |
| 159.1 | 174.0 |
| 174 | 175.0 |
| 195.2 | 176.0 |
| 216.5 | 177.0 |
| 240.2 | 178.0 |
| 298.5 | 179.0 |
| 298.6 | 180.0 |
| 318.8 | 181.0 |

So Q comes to 88.04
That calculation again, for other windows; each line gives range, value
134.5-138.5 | 288.8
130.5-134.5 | 330.6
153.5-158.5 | 114.9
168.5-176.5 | 103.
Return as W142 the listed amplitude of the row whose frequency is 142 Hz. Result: 260.2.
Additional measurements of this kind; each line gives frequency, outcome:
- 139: 280.4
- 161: 110.6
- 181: 318.8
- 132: 333.7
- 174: 159.1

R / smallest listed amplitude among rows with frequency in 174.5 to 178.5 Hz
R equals 174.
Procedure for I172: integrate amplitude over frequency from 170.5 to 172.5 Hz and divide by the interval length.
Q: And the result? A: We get 118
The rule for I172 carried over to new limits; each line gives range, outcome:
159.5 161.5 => 113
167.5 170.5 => 101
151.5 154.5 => 135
